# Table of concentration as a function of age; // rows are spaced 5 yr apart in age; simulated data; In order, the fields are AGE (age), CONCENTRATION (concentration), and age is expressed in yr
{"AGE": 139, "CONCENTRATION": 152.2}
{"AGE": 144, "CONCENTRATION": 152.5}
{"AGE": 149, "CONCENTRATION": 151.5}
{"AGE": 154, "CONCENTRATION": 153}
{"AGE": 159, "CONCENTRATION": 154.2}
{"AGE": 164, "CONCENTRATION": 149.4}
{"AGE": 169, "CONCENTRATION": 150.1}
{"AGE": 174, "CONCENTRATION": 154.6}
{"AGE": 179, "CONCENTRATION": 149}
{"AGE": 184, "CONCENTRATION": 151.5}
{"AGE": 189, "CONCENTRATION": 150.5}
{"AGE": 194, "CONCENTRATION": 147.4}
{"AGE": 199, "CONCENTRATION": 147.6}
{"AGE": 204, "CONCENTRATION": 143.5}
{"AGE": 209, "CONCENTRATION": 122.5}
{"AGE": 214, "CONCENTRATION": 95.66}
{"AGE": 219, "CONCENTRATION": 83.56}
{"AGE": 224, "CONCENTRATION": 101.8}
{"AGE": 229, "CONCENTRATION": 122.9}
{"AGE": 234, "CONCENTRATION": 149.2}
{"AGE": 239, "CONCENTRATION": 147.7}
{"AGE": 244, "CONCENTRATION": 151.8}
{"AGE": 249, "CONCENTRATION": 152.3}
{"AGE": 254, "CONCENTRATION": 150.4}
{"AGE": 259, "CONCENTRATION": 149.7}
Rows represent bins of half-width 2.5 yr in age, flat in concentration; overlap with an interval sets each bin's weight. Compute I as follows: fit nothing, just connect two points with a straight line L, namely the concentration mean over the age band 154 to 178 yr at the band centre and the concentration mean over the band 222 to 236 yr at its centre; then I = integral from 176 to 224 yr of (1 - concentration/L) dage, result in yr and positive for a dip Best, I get 2.4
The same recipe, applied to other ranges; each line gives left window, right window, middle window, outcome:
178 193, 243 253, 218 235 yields 4.19 yr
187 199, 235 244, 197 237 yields 7.53 yr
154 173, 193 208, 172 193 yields -0.49 yr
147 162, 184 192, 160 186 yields 0.09 yr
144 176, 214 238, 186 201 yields -1.76 yr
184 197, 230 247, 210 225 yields 5.31 yr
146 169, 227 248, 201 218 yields 3.33 yr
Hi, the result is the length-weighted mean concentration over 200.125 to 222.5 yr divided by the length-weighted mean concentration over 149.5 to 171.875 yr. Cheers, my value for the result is 0.75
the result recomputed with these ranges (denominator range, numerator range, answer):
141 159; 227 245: 0.94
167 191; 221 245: 0.88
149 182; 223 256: 0.93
